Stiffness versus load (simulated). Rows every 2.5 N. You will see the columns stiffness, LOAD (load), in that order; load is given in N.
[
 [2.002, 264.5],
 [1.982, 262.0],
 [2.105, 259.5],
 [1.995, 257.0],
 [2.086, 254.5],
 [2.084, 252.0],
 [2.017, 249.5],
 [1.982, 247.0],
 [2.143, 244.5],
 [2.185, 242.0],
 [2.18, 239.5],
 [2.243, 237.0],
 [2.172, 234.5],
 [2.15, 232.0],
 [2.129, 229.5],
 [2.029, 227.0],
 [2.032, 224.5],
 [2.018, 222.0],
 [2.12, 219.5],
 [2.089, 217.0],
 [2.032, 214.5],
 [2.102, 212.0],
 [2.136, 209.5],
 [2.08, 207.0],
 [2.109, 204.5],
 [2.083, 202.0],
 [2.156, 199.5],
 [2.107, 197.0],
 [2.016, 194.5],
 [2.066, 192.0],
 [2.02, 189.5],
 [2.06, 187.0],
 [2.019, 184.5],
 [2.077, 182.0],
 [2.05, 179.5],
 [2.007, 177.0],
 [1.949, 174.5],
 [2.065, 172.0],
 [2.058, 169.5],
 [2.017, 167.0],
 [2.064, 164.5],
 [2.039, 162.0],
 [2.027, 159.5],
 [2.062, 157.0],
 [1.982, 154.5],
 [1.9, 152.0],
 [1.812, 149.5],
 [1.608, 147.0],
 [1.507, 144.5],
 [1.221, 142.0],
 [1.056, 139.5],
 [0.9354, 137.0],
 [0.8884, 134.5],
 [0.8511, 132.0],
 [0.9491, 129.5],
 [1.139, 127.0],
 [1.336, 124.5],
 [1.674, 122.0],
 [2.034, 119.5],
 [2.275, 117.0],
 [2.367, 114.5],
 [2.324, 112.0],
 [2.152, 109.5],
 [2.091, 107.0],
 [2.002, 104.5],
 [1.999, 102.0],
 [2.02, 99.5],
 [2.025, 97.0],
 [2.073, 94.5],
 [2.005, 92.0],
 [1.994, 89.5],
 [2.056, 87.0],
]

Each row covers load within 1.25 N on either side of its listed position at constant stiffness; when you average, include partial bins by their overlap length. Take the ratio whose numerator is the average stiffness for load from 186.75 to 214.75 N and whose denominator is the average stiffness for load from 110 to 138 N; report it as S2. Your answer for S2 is 1.3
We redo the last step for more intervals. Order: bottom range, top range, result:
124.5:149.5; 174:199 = 1.74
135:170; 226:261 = 1.23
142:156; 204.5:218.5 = 1.22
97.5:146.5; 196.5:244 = 1.30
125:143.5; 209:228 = 2.02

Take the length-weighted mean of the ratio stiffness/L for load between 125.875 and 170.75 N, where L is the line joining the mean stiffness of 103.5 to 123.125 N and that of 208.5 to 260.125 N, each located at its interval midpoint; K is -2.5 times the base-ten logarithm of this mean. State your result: 0.33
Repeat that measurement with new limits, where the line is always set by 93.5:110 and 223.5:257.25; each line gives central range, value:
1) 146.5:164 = 0.07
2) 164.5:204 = 0.02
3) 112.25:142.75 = 0.40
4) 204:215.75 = 0.00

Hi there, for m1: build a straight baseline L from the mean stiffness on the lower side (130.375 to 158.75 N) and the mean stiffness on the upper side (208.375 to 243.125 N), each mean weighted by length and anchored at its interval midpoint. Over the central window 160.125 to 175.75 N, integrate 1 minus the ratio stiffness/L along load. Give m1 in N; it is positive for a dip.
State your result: -3.8 N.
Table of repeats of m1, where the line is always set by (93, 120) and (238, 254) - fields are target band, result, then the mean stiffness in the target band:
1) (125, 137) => 6.46 N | 0.978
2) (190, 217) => 0.27 N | 2.09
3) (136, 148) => 4.83 N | 1.27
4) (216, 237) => 0.02 N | 2.1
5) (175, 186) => 0.41 N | 2.03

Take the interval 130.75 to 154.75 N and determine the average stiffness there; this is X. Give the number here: 1.35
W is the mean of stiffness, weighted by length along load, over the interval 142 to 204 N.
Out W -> 1.98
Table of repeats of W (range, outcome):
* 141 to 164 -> 1.81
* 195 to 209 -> 2.1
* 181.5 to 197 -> 2.05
